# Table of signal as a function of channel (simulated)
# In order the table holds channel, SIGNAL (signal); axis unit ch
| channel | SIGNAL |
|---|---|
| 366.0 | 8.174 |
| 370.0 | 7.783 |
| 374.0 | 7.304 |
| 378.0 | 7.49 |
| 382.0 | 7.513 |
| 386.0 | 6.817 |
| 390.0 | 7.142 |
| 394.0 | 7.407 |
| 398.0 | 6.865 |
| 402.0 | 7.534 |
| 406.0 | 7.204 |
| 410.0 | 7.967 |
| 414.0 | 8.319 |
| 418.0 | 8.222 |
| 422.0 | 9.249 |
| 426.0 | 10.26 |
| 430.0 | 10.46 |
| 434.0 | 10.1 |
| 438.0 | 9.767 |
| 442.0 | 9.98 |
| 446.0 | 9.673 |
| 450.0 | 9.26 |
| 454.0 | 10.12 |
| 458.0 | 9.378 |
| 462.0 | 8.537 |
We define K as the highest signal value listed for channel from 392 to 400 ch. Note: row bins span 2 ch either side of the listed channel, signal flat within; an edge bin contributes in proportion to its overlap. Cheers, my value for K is 7.407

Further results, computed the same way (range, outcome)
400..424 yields 9.249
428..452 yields 10.46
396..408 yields 7.534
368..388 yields 7.783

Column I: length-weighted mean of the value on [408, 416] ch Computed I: 8.14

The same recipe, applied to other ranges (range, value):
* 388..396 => 7.27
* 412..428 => 9.01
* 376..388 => 7.27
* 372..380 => 7.4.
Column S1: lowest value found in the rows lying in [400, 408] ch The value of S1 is 7.204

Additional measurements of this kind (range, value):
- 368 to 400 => 6.817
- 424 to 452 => 9.26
